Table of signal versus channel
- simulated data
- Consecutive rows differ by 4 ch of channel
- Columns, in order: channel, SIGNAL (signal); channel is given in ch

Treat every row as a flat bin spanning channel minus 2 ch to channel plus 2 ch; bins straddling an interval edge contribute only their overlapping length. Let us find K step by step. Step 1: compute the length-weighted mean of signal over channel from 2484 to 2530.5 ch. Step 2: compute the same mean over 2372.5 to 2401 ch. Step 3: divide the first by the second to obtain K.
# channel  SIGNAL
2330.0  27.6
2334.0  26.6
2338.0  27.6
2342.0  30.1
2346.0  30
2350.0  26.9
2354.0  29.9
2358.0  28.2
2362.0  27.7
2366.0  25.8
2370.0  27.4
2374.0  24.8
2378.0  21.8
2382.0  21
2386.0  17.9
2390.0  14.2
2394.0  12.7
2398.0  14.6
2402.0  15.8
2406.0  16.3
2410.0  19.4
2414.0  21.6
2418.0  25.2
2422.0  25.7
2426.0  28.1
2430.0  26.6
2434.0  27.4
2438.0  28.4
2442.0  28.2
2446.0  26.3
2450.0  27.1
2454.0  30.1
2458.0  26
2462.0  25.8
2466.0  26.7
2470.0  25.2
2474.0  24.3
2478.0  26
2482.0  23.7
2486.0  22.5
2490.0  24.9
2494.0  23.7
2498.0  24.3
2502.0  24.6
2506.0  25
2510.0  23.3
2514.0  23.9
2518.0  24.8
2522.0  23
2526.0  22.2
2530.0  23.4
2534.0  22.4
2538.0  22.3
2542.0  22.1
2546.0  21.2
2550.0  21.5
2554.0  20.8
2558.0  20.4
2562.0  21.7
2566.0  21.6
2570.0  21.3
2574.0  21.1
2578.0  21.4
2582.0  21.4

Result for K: 1.3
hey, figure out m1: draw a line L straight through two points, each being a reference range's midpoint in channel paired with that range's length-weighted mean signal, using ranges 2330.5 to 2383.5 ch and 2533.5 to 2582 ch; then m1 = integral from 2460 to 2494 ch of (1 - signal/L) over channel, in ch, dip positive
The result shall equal -1.72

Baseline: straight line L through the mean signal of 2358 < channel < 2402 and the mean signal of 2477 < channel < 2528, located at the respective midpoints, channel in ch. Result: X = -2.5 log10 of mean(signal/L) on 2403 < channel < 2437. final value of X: -0.08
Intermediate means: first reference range 20.9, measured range 23.7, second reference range 24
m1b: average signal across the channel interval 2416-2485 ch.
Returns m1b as 26.5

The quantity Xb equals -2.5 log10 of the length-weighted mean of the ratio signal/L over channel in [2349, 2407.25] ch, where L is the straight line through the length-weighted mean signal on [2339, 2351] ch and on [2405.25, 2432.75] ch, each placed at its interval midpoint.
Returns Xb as 0.24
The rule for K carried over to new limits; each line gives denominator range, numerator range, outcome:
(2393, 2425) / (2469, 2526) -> 1.24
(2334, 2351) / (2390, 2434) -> 0.72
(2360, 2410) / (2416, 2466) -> 1.35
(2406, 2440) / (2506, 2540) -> 0.94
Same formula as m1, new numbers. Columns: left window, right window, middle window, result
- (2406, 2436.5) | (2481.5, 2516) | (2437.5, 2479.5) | -4.3 ch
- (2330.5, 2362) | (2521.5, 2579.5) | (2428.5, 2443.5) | -1.3 ch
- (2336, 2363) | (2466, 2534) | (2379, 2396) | 6.7 ch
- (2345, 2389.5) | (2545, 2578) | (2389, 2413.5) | 8.5 ch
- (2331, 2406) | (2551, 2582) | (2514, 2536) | -1.6 ch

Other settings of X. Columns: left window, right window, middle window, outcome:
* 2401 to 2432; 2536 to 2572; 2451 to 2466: -0.22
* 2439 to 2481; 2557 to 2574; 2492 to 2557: 0.02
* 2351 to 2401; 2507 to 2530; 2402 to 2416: 0.20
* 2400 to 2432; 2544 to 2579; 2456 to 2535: -0.12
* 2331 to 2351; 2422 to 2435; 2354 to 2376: 0.04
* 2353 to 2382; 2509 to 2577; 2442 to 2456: -0.15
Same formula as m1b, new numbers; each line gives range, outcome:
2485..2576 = 22.7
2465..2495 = 24.6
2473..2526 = 24.1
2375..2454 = 22.3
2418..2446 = 27.2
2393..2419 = 17.9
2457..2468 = 26.2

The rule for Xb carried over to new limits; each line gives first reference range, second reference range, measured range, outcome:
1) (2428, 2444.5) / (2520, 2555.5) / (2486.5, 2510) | 0.00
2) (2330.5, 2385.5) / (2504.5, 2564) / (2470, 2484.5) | -0.04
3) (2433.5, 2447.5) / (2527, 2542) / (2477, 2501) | 0.04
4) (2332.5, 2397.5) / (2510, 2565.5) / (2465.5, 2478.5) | -0.10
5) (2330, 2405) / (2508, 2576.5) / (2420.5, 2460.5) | -0.19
